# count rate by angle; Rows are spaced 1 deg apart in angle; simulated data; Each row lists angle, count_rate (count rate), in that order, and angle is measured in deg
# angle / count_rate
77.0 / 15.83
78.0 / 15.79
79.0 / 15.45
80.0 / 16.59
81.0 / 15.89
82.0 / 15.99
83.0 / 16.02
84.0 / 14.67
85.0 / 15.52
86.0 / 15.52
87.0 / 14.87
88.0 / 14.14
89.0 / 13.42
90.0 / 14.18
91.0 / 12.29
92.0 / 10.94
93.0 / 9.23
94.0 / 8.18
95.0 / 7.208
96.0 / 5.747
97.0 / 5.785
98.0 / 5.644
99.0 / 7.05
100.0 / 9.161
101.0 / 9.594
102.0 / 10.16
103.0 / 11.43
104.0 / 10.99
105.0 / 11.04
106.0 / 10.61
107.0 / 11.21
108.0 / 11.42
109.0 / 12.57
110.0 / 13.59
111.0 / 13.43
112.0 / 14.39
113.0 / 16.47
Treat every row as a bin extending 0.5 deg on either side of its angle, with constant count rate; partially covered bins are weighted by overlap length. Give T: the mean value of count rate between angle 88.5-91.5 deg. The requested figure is 13.3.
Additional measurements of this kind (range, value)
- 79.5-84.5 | 15.8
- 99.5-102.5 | 9.64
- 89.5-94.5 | 11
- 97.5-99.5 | 6.35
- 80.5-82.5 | 15.9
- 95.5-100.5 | 6.68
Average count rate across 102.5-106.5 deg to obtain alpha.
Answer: 11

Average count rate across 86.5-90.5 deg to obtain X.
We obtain 14.2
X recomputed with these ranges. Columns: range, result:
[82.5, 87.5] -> 15.3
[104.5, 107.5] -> 11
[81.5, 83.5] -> 16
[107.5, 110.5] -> 12.5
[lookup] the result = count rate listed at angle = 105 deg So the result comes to 11.04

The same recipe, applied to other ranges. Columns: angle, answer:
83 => 16.02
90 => 14.18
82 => 15.99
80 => 16.59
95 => 7.208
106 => 10.61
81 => 15.89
